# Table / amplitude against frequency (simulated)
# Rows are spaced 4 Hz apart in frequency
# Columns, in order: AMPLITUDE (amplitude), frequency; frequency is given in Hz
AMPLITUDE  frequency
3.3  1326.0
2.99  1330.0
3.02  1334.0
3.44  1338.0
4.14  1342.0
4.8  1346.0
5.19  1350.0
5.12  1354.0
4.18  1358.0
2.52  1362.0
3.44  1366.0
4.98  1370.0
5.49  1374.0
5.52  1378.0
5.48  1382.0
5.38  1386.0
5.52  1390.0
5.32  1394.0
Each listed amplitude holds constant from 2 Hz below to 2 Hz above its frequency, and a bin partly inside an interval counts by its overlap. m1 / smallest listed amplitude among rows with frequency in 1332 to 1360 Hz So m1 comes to 3.02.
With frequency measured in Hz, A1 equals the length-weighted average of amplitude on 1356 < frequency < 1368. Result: 3.38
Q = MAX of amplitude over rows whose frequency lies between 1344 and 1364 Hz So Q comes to 5.19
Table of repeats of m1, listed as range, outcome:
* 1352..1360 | 4.18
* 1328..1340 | 2.99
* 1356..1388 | 2.52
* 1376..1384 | 5.48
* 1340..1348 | 4.14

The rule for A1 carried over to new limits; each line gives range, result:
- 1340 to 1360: 4.69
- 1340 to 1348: 4.47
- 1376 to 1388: 5.46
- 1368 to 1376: 5.24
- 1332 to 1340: 3.23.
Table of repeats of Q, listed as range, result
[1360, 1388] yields 5.52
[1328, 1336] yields 3.02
